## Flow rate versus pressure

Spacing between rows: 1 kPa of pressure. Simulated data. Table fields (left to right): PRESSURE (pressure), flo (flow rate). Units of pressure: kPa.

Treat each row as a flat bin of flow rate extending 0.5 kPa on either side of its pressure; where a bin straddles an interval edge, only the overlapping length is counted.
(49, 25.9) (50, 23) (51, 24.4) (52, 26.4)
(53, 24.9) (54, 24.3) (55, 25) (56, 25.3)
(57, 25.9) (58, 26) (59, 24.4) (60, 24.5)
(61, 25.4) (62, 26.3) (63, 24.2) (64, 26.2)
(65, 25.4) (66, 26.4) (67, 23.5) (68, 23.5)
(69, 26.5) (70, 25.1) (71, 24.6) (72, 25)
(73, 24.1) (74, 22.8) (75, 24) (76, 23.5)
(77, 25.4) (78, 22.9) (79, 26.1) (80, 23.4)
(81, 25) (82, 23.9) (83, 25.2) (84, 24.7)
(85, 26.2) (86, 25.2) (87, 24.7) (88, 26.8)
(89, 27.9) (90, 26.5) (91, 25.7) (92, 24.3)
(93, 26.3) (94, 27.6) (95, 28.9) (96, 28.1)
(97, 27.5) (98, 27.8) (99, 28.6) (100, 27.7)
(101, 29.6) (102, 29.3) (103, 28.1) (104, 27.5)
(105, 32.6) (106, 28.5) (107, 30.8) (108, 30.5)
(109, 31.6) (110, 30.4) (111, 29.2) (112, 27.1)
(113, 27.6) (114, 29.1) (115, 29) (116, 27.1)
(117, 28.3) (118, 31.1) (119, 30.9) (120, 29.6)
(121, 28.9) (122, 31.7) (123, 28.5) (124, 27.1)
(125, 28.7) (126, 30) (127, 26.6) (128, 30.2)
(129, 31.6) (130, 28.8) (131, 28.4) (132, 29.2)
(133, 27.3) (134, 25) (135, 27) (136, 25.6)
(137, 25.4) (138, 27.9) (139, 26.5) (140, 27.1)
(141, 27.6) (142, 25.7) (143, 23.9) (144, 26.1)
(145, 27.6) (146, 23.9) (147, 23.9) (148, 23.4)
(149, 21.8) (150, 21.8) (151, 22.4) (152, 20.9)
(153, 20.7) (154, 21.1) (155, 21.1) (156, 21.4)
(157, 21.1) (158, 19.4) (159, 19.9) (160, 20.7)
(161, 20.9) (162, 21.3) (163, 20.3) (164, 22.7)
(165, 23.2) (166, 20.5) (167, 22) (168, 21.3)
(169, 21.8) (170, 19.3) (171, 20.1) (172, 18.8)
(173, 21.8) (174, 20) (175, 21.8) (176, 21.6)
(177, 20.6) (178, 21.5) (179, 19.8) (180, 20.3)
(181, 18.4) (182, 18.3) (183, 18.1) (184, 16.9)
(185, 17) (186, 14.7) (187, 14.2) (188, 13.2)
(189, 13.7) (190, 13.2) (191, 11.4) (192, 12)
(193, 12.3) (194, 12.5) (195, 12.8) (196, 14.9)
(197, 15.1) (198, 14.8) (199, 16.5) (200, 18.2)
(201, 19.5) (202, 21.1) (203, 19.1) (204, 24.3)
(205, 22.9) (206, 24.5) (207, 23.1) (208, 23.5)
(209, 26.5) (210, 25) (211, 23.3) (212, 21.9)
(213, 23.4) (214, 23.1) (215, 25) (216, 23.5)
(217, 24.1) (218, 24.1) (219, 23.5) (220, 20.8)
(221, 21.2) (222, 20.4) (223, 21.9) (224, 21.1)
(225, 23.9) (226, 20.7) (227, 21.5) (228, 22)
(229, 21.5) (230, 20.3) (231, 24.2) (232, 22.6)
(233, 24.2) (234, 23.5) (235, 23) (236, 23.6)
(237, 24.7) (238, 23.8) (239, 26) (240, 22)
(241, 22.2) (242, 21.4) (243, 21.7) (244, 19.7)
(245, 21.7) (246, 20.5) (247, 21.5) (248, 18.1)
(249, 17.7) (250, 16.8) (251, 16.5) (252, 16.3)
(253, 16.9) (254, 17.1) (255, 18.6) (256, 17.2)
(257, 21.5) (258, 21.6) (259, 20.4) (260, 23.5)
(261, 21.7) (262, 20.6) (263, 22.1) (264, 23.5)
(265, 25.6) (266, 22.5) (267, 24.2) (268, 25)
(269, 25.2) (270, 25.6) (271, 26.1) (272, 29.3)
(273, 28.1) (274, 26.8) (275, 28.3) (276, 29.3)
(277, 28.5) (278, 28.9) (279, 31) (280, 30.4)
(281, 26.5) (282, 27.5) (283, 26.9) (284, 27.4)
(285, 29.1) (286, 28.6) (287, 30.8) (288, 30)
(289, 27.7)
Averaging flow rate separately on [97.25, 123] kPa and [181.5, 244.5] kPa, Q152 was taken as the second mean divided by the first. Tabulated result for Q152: 0.7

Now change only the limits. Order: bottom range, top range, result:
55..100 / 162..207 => 0.72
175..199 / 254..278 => 1.50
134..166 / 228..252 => 0.92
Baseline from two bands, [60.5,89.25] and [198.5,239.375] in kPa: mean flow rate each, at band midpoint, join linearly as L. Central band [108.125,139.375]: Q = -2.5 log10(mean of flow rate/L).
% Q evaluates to -0.183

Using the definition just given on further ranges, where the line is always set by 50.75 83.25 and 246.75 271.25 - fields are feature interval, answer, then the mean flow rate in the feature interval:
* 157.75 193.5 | 0.21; 18.7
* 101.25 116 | -0.22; 29.3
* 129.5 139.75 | -0.16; 27.1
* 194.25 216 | 0.06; 20.8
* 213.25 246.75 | -0.05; 22.5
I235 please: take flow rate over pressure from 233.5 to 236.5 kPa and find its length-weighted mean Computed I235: 23.4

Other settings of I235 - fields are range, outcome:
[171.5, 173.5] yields 20.3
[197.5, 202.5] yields 18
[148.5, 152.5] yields 21.7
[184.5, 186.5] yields 15.8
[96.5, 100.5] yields 27.9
